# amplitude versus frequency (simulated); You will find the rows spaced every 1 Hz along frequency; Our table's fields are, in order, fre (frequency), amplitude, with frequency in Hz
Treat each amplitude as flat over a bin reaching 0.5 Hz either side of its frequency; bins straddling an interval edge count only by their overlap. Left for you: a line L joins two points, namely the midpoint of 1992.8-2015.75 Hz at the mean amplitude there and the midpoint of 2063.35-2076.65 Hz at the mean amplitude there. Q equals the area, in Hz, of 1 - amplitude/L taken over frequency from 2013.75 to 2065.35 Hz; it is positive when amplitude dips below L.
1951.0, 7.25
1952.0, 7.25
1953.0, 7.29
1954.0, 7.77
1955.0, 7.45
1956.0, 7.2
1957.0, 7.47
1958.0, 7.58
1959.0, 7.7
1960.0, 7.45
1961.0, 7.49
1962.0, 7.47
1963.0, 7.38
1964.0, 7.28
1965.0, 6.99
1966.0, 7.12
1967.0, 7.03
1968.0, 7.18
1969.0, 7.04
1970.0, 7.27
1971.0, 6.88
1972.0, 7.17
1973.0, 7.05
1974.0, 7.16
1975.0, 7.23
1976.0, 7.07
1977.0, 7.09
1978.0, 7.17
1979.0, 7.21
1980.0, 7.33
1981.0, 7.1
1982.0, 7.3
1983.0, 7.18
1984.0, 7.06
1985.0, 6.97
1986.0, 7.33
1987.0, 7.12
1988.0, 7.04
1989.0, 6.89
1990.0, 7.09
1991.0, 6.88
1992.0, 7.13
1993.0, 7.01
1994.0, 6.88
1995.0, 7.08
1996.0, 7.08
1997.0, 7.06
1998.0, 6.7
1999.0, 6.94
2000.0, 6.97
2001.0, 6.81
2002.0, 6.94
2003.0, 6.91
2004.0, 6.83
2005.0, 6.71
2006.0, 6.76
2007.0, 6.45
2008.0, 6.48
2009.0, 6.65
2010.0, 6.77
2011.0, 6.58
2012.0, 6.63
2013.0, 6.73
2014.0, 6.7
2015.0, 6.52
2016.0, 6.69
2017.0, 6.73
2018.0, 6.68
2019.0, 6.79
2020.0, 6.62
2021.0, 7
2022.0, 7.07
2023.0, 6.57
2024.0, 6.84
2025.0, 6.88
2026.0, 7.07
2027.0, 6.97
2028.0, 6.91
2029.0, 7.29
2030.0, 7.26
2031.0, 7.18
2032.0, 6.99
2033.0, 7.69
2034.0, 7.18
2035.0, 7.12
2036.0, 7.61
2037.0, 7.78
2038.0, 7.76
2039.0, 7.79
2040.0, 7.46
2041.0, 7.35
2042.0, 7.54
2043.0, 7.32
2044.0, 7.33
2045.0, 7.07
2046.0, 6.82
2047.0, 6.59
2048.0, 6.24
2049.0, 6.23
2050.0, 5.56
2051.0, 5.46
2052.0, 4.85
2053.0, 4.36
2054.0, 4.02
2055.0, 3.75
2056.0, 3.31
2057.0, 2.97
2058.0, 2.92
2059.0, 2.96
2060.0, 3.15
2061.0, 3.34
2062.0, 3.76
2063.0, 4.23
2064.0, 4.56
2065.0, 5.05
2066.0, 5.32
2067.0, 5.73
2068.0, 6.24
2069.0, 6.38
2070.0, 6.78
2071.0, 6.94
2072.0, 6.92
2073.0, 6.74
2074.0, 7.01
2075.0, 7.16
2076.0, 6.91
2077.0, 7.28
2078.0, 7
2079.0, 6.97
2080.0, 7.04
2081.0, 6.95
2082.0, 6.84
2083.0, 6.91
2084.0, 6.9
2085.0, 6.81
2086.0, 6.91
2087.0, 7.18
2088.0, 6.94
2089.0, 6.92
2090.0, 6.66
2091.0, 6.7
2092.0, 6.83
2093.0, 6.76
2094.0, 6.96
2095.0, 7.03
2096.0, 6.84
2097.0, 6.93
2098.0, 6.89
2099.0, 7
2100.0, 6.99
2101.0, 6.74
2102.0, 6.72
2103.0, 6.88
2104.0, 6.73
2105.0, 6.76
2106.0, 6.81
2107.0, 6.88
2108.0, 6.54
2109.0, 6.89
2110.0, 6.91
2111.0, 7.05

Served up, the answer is 3.3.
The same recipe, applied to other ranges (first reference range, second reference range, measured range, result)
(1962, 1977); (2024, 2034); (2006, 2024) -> 1.10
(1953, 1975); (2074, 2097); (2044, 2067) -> 7.48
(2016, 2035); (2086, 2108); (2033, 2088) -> 6.49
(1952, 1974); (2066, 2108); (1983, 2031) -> 1.66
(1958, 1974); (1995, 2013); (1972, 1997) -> -0.29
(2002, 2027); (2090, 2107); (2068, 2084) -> -0.19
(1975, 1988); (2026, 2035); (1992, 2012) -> 0.95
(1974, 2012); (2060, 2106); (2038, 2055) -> 0.88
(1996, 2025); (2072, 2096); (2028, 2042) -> -1.21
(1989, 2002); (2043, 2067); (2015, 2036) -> -3.92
